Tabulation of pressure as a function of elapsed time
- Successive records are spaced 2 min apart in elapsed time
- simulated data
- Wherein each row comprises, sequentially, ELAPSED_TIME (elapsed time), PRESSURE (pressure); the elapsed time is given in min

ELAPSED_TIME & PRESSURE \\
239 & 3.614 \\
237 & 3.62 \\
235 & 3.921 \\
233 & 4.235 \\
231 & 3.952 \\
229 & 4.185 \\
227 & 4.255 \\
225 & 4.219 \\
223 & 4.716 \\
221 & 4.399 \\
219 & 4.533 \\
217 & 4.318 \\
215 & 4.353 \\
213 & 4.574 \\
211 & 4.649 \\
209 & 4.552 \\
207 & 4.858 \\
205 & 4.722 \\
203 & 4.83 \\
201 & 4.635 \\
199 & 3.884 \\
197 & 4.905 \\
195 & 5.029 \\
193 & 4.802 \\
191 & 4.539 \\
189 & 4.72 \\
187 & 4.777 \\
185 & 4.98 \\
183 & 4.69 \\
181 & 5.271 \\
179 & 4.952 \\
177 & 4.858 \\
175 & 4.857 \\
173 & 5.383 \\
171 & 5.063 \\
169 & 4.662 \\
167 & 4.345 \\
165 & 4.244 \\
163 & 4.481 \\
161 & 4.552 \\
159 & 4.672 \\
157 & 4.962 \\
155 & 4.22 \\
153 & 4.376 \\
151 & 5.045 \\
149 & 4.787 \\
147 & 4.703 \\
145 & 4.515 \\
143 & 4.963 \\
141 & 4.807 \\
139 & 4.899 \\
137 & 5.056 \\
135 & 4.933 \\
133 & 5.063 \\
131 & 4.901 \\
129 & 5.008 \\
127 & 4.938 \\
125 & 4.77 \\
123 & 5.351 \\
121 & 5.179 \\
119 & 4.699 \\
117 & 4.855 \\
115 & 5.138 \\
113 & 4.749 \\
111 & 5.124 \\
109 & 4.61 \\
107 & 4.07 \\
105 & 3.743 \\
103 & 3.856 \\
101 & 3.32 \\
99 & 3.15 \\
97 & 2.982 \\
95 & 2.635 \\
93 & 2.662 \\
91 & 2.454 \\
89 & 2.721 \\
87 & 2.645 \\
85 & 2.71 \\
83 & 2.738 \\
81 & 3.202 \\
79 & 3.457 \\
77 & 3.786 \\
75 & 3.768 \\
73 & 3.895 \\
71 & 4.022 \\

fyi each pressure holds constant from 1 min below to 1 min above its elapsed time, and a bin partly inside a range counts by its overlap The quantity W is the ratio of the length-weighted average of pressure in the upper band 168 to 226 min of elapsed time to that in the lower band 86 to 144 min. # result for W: 1.1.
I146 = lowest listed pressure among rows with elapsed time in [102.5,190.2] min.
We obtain 3.743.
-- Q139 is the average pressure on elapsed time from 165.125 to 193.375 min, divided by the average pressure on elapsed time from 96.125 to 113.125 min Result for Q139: 1.23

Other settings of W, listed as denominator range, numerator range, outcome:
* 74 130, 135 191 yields 1.23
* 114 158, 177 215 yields 0.97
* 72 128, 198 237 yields 1.15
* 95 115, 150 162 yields 1.17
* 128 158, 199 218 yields 0.95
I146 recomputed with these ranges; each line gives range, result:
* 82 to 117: 2.454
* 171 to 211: 3.884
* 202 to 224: 4.318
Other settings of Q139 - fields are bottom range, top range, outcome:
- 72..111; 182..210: 1.41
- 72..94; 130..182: 1.55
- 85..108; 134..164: 1.53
